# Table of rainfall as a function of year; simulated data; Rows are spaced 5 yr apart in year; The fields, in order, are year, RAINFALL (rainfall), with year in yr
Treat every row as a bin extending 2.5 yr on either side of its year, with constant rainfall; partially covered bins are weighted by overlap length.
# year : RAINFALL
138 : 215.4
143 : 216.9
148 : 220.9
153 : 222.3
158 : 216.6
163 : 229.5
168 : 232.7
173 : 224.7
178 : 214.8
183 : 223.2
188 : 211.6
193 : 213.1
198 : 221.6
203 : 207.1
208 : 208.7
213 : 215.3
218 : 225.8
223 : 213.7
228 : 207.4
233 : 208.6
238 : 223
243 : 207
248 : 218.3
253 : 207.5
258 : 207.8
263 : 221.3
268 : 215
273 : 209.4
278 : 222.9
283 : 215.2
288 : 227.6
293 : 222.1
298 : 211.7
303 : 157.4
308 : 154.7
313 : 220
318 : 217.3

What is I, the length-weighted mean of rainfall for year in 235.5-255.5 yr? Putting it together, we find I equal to 214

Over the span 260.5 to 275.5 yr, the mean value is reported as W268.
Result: 215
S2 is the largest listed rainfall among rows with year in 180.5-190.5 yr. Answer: 223.2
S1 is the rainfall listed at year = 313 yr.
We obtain 220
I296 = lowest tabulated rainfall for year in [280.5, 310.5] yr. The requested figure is 154.7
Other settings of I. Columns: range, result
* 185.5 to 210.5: 212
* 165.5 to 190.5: 221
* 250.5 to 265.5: 212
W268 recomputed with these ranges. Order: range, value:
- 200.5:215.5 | 210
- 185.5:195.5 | 212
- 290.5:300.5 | 217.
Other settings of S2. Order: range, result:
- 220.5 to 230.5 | 213.7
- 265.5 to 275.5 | 215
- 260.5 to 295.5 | 227.6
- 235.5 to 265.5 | 223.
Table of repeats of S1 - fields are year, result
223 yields 213.7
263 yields 221.3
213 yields 215.3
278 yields 222.9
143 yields 216.9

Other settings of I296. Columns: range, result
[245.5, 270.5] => 207.5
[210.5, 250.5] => 207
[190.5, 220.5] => 207.1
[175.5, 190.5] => 211.6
